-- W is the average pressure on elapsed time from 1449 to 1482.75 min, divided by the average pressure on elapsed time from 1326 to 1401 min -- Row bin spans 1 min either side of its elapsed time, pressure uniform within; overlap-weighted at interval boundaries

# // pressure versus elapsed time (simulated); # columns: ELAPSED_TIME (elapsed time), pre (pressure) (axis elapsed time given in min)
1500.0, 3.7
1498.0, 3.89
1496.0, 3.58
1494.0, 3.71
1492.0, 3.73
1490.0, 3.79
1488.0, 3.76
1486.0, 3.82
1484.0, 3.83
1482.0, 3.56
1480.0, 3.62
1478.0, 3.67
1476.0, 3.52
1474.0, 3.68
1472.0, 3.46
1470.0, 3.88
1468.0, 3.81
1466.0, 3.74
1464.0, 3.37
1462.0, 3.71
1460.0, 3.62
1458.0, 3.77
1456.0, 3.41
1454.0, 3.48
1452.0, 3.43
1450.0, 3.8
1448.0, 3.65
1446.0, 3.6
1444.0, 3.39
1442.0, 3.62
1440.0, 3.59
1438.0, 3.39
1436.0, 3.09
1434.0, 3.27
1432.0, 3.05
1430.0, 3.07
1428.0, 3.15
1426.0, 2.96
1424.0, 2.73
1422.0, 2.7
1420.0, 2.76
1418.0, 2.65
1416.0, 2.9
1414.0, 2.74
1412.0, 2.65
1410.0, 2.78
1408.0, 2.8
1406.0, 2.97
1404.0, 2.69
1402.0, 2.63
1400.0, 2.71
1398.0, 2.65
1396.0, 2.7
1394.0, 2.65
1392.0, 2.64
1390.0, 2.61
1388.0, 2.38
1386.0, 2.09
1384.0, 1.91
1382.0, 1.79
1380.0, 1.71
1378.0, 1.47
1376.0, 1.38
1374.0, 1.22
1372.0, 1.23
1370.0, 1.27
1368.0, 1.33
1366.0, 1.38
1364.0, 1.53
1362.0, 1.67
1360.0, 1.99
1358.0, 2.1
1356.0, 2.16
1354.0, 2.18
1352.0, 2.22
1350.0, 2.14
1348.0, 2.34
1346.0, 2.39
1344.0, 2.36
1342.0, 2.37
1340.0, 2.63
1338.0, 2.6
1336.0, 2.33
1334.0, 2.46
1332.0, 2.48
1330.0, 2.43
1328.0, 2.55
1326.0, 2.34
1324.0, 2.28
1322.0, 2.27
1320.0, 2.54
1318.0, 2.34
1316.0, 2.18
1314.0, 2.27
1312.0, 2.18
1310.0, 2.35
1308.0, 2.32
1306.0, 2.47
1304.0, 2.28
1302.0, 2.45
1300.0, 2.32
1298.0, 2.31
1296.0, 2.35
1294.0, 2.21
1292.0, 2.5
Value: 1.7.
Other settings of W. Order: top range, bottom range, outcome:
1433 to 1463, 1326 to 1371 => 1.65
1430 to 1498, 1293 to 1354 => 1.52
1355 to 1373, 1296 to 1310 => 0.69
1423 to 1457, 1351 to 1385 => 1.99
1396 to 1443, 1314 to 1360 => 1.25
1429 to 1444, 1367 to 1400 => 1.68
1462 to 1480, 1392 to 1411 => 1.34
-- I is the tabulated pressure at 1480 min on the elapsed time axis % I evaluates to 3.62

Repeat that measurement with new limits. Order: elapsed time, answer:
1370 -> 1.27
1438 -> 3.39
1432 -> 3.05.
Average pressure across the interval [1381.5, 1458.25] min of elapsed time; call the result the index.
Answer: 2.94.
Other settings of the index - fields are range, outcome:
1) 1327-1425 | 2.27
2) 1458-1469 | 3.66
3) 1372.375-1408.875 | 2.26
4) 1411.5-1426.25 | 2.75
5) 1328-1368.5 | 2.17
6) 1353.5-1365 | 1.93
